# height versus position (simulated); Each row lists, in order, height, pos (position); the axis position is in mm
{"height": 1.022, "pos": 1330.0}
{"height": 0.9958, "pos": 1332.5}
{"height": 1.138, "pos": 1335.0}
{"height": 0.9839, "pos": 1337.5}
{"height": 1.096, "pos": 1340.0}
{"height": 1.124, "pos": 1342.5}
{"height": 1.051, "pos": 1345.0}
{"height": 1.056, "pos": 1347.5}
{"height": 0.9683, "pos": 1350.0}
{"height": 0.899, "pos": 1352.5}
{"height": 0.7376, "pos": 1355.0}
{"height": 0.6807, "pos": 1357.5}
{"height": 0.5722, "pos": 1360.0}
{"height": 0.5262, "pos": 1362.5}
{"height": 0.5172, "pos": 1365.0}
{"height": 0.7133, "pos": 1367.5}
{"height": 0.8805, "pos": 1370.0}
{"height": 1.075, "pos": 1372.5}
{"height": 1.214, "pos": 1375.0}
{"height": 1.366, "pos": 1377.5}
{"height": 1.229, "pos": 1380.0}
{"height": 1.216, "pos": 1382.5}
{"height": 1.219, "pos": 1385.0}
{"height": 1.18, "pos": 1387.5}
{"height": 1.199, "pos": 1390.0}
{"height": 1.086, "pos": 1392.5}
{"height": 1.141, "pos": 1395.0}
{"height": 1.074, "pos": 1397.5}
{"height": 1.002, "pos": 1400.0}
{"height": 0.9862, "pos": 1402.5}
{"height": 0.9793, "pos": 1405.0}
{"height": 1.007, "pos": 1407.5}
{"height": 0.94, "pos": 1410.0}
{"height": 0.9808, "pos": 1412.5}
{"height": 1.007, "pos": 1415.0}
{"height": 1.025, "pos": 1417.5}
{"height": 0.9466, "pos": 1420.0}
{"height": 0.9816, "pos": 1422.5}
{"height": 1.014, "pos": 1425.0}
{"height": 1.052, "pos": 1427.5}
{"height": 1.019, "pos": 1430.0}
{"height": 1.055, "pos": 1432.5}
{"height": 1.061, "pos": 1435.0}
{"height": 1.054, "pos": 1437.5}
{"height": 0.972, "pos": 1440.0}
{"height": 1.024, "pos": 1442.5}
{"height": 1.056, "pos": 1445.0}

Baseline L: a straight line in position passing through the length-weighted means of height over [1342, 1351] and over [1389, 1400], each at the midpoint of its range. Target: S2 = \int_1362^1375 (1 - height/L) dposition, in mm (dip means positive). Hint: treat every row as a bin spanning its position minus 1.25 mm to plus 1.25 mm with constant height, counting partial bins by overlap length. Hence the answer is 3.34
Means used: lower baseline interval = 1.05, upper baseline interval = 1.11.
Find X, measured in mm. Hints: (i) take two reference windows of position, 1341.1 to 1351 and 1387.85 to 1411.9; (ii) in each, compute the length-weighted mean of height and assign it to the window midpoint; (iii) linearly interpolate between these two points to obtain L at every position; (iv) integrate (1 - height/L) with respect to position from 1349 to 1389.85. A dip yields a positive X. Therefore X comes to 4.2 mm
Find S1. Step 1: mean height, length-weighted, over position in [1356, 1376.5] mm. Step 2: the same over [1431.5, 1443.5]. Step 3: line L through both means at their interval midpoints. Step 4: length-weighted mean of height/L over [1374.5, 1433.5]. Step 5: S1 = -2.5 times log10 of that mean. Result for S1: -0.19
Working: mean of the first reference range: 0.779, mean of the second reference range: 1.03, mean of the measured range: 1.08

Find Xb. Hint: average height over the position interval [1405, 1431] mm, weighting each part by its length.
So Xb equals 0.996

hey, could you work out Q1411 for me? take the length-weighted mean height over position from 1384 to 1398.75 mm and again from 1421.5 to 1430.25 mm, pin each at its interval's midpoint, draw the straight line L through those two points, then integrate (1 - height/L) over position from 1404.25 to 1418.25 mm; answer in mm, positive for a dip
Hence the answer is 1.09 mm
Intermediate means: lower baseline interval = 1.15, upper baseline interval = 1.02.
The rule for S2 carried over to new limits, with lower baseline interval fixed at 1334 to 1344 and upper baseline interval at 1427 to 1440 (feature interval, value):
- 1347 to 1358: 2.13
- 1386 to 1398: -0.93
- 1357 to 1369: 5.25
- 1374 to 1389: -2.44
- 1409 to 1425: 0.99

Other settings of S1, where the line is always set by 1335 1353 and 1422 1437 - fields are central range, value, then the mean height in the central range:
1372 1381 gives -0.19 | 1.23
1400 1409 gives 0.05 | 0.991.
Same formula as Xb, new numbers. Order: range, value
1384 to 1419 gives 1.06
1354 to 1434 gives 0.989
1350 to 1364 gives 0.706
